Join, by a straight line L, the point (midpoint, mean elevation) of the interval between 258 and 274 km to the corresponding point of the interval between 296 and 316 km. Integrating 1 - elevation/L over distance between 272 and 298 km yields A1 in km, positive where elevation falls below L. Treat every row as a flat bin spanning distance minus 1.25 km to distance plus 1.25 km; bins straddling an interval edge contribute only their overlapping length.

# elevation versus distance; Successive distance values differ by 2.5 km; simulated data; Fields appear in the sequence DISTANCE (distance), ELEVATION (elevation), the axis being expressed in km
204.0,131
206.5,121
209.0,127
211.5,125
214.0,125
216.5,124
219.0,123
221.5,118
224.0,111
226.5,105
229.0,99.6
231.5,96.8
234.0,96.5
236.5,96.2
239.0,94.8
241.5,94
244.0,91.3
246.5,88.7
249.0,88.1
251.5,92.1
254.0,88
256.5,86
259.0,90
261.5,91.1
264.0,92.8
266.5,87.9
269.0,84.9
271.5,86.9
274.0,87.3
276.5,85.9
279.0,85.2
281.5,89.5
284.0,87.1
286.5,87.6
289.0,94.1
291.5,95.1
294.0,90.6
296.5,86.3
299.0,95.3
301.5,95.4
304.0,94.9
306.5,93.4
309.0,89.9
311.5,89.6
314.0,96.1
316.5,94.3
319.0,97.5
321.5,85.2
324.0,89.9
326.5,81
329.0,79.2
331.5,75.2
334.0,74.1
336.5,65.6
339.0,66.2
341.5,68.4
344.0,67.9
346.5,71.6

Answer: 0.5 km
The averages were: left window 88.8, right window 92.9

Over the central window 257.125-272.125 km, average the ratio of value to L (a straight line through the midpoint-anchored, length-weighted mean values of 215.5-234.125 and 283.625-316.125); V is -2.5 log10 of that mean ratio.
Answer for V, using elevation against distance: 0.13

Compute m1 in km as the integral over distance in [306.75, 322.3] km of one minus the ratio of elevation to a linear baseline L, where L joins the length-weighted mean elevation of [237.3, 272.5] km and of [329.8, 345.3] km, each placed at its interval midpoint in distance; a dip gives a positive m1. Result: -3.5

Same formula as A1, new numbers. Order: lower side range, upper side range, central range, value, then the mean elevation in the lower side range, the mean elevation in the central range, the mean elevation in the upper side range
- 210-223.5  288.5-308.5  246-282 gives 5.8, 122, 88.3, 93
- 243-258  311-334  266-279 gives 0.3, 89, 86.4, 86.8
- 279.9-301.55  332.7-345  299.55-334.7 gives -4.5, 90.9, 88.6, 68.5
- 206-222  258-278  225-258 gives 3.7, 124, 93.7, 88.3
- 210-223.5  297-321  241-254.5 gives 2.7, 122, 90.3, 93.5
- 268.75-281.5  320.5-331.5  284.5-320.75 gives -3.5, 86.5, 92.6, 82.8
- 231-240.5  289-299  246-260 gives 0.9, 96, 88.8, 91.7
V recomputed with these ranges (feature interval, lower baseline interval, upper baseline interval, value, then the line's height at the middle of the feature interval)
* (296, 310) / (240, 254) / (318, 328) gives -0.05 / 88.7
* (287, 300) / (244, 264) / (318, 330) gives -0.05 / 87.8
